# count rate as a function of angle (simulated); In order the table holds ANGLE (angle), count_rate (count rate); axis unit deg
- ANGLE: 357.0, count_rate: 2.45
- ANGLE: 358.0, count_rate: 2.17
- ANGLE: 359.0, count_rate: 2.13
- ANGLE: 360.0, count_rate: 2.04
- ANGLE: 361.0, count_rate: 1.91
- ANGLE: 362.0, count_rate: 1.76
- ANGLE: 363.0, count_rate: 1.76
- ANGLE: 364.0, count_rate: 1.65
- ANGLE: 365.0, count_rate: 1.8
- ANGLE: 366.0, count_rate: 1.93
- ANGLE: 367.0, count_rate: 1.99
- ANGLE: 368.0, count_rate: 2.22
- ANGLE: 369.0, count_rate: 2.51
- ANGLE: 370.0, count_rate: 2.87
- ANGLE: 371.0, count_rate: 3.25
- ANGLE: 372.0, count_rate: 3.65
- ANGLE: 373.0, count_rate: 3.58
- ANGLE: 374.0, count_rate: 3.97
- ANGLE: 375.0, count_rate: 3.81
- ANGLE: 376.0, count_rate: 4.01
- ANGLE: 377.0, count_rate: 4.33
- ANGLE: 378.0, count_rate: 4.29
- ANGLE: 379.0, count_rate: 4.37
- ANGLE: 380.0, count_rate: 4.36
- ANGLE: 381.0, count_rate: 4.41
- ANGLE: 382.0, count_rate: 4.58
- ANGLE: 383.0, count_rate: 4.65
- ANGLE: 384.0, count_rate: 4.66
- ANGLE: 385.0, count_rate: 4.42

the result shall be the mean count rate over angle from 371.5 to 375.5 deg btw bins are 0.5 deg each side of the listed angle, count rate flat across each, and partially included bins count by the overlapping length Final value 3.75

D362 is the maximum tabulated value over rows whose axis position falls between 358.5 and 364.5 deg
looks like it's 2.13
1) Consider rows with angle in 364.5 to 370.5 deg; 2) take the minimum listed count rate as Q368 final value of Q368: 1.8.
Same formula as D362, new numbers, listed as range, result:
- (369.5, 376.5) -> 4.01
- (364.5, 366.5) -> 1.93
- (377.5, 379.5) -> 4.37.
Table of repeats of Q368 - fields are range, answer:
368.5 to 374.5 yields 2.51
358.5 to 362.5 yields 1.76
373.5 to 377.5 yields 3.81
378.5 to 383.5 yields 4.36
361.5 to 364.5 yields 1.65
